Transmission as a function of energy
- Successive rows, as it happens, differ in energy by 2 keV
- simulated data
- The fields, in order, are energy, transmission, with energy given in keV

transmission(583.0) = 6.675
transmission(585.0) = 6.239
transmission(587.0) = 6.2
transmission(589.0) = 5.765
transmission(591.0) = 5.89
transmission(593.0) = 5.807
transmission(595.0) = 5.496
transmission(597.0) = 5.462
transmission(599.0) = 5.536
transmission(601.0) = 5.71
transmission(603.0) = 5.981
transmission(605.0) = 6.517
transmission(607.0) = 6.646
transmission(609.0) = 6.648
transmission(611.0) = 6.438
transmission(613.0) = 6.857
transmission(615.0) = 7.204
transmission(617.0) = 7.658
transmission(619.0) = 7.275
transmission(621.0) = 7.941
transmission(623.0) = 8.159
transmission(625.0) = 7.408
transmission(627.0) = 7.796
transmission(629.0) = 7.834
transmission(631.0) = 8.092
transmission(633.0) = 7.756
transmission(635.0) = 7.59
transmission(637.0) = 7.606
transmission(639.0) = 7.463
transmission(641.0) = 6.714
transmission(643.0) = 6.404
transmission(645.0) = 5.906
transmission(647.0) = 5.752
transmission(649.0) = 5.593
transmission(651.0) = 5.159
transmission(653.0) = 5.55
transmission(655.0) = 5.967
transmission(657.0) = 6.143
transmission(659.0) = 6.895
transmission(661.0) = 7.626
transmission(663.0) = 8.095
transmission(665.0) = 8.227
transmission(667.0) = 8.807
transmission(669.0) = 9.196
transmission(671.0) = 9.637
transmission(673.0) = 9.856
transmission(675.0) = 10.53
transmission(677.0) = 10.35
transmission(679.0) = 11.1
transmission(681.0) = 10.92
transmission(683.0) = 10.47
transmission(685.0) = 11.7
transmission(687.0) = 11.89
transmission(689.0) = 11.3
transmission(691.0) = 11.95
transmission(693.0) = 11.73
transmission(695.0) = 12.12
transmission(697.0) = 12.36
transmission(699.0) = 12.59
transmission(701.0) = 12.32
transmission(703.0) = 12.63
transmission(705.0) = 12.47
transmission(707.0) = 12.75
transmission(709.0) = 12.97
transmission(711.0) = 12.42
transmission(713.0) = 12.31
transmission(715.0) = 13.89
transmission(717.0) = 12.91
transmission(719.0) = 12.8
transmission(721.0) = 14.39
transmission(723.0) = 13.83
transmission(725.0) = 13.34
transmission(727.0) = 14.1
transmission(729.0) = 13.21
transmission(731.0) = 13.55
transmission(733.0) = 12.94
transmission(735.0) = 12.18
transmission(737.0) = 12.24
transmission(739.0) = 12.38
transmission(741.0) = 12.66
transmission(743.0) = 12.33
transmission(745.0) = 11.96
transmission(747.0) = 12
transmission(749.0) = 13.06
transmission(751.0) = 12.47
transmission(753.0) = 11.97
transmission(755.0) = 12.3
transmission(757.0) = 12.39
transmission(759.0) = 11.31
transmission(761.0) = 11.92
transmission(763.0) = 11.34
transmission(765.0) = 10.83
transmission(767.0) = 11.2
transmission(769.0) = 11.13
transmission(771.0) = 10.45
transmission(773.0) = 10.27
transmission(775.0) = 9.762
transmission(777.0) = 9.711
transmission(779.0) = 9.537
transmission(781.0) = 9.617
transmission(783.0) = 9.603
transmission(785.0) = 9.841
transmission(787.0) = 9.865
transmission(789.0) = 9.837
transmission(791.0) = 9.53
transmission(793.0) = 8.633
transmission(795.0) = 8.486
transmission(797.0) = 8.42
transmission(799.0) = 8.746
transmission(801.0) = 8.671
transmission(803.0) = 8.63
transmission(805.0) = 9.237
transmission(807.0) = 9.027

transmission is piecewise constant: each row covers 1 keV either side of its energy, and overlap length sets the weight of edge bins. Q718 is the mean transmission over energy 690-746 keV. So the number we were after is 12.8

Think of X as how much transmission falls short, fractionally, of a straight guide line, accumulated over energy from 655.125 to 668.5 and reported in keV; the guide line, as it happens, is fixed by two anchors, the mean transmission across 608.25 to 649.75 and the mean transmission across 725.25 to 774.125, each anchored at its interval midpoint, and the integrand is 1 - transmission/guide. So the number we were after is 1.47 keV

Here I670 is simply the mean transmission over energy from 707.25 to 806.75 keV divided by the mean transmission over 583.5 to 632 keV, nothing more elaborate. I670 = 1.7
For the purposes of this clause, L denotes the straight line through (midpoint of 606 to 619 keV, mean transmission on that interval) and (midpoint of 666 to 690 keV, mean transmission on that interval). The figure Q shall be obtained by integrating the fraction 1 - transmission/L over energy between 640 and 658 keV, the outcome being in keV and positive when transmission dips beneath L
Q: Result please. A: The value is 6.0 keV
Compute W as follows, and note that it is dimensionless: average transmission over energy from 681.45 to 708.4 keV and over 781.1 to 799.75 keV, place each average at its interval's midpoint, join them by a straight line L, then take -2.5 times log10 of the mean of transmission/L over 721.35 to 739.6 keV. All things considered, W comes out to -0.195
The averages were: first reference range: 12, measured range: 13.1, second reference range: 9.24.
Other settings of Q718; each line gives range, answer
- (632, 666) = 6.73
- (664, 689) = 10.3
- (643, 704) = 9.36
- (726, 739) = 13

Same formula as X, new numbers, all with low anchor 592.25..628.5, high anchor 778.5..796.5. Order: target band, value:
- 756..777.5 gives -4.4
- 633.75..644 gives 0.0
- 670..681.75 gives -4.1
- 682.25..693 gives -4.9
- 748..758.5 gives -4.1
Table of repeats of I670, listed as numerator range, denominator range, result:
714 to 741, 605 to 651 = 1.87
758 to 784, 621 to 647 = 1.43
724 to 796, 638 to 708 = 1.21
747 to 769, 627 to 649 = 1.68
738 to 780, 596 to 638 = 1.63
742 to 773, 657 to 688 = 1.23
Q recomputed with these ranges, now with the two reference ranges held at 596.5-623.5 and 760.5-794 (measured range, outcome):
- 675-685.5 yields -3.44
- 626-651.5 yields 1.23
